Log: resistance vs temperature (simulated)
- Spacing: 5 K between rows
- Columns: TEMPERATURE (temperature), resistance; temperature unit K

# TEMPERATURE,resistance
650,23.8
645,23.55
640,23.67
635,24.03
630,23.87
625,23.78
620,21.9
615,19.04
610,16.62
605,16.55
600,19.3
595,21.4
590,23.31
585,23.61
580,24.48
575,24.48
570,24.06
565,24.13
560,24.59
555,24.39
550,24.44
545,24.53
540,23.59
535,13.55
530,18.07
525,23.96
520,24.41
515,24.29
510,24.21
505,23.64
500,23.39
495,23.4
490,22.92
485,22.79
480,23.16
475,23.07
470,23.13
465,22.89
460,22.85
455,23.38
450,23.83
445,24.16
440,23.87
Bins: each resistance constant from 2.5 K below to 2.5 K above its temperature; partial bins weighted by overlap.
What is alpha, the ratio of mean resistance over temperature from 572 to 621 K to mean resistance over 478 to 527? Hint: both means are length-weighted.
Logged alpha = 0.9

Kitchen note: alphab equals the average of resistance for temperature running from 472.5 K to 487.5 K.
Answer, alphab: 23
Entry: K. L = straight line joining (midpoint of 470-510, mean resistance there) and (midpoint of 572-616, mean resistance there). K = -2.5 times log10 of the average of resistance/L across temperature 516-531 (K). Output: -0.01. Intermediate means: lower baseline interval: 23.3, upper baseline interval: 21.1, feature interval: 22.8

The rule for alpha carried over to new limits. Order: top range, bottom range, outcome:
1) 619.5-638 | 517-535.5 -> 1.13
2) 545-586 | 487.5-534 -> 1.06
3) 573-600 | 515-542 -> 1.10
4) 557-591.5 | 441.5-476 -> 1.03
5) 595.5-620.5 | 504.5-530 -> 0.79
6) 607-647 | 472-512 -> 0.94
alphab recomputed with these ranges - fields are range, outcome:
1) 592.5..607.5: 19.1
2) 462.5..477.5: 23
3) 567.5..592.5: 24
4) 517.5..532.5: 22.1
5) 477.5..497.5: 23.1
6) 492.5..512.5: 23.7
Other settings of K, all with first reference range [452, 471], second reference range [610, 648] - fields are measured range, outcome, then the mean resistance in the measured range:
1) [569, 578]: -0.08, 24.3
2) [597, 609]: 0.25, 17.9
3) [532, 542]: 0.24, 18.3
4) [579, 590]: -0.06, 23.8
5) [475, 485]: 0.00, 23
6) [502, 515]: -0.05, 24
